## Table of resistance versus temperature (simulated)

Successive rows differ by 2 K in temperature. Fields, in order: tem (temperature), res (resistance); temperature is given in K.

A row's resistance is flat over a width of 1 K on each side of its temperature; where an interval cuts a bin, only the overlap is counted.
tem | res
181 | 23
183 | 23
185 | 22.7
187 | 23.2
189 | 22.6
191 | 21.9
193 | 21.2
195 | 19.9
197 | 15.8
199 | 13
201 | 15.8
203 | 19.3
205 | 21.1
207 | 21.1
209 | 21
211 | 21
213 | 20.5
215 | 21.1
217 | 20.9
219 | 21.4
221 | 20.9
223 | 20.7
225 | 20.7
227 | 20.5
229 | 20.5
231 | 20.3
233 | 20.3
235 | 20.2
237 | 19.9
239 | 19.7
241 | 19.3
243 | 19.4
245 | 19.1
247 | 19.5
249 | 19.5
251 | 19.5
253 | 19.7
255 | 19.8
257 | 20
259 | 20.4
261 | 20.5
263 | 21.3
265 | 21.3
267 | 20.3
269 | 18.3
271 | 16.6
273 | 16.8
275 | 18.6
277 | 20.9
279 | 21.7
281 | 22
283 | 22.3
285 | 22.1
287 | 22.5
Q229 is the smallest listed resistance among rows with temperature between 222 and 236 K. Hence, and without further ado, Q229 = 20.2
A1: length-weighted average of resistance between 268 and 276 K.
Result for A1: 17.6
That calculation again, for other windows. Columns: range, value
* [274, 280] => 20.4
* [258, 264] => 20.7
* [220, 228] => 20.7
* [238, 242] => 19.5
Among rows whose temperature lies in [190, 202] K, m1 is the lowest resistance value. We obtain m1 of 13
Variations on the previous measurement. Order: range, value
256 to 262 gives 20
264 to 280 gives 16.6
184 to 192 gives 21.9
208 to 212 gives 21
